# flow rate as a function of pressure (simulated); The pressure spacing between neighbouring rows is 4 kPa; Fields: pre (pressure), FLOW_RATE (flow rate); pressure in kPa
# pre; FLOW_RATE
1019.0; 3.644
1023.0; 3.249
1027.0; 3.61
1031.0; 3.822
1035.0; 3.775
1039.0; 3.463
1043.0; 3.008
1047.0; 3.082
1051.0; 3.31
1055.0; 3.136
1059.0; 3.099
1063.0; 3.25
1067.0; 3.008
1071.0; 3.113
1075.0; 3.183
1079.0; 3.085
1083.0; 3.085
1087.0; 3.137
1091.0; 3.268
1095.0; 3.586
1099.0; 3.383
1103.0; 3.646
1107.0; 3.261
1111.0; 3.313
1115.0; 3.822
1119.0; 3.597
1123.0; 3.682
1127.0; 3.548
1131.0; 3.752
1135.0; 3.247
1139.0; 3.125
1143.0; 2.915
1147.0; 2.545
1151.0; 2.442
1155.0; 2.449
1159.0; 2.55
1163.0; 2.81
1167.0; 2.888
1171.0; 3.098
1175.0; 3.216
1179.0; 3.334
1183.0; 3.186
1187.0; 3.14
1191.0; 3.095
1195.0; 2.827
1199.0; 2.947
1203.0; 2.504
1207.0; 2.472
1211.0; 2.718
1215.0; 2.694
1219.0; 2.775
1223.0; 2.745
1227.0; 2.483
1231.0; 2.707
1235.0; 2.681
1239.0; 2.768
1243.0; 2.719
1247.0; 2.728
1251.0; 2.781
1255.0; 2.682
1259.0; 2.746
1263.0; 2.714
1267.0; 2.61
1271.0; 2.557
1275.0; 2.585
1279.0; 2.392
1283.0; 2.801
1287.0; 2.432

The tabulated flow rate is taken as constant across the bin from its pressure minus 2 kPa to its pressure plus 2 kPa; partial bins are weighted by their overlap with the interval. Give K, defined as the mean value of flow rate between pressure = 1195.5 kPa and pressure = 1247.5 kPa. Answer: 2.69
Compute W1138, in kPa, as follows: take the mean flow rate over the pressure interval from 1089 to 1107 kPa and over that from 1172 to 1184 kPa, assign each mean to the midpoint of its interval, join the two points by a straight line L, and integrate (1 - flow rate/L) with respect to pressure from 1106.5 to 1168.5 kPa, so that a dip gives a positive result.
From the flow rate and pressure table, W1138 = 4.2 kPa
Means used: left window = 3.45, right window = 3.24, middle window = 3.12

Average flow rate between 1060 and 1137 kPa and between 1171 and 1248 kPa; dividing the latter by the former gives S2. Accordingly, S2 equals 0.8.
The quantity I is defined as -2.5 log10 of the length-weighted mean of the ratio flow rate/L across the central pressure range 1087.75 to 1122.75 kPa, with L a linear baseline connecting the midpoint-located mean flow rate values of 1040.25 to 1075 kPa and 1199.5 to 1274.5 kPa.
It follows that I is -0.16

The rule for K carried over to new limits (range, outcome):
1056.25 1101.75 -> 3.21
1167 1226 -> 2.9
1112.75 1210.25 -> 3.05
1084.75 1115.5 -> 3.4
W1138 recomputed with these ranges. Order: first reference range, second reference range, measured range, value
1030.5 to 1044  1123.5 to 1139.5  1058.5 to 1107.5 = 3.55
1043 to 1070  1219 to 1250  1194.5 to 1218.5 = 0.67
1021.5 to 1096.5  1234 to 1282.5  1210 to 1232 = 0.76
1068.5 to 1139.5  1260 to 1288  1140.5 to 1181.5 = 3.69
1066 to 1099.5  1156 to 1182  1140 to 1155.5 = 2.01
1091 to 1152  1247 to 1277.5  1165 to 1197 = -0.47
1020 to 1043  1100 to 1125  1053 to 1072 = 2.25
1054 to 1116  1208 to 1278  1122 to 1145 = -2.06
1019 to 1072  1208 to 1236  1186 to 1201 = -1.13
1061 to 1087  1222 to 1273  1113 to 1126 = -2.95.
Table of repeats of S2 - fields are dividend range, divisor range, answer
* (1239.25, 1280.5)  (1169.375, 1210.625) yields 0.90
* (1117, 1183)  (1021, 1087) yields 0.94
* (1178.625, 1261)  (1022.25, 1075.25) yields 0.84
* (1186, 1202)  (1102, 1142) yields 0.85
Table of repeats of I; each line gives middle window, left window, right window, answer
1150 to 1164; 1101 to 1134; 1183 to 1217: 0.25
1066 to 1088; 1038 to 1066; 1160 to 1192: 0.02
